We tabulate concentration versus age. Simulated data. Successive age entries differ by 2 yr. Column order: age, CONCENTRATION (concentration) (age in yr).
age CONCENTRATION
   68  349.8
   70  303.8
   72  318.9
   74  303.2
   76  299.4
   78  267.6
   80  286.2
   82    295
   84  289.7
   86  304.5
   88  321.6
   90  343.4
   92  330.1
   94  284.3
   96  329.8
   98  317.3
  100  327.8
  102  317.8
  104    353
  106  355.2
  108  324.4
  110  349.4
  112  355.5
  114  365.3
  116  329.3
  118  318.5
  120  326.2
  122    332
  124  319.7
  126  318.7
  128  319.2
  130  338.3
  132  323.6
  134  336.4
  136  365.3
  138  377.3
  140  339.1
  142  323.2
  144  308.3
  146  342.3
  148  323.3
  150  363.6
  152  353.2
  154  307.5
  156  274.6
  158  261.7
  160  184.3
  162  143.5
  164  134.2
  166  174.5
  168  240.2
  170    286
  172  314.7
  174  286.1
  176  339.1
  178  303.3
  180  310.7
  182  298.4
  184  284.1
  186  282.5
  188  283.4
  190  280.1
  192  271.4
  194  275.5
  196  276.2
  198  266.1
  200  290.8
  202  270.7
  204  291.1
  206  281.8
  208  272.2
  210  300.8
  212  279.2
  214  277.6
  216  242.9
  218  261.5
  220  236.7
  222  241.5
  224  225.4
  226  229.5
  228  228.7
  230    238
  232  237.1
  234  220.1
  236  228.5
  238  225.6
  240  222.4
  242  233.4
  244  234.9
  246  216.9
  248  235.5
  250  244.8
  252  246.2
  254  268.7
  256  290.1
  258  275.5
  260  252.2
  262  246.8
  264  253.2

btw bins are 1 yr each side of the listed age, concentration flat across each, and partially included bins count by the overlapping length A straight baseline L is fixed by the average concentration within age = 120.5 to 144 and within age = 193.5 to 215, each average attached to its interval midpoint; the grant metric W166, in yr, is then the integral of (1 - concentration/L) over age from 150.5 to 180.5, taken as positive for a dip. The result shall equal 4.6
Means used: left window 334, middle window 262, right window 280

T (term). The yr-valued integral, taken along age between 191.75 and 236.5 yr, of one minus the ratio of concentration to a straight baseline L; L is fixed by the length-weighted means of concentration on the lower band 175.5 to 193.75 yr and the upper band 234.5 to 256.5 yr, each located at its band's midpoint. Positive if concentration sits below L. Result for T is 1.4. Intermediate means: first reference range 293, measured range 259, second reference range 239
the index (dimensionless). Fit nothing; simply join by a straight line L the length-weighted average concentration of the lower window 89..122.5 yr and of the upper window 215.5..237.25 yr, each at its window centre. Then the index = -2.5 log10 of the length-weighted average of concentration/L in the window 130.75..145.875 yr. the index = -0.11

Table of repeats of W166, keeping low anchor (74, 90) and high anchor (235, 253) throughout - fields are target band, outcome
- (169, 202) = -4.4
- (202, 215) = -1.9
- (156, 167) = 3.2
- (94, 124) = -4.8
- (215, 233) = 0.2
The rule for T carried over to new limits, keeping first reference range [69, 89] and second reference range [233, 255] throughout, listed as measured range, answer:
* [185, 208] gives -2.4 yr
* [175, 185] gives -1.8 yr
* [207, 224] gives -1.1 yr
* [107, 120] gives -2.5 yr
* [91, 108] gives -2.1 yr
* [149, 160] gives -1.3 yr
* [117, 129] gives -1.7 yr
